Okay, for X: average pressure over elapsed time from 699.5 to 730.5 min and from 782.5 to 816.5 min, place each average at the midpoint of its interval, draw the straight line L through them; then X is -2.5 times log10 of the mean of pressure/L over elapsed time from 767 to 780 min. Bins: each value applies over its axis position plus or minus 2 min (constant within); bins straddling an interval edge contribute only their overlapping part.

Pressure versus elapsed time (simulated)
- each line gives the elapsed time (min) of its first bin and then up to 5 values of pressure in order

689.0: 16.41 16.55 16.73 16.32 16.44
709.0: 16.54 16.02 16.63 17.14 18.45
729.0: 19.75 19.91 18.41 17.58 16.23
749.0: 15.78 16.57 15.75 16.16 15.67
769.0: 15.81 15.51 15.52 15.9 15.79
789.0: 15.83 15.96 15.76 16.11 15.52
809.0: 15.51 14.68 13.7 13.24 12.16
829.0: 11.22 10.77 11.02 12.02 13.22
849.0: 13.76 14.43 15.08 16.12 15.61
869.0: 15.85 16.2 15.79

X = 0.028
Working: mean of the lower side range 17.1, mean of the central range 15.6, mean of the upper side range 15.6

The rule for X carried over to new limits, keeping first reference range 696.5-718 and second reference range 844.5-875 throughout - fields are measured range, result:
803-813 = 0.01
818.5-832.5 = 0.26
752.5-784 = 0.01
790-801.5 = -0.02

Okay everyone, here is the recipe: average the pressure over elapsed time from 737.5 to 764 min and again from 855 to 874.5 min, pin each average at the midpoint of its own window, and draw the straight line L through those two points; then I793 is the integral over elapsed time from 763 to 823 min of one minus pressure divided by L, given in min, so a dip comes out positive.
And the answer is 3.0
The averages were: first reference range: 16.4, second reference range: 15.8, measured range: 15.4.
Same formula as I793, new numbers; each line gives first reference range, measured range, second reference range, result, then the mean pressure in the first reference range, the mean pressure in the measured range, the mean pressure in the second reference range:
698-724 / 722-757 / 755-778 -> -3.31 min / 16.6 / 17.7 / 15.7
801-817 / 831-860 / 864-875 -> 4.85 min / 15.2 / 13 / 15.9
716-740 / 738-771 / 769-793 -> 1.59 min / 18.4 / 16.3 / 15.7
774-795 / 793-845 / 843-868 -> 5.93 min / 15.8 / 13.6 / 14.7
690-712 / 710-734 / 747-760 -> -2.26 min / 16.5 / 17.8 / 16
